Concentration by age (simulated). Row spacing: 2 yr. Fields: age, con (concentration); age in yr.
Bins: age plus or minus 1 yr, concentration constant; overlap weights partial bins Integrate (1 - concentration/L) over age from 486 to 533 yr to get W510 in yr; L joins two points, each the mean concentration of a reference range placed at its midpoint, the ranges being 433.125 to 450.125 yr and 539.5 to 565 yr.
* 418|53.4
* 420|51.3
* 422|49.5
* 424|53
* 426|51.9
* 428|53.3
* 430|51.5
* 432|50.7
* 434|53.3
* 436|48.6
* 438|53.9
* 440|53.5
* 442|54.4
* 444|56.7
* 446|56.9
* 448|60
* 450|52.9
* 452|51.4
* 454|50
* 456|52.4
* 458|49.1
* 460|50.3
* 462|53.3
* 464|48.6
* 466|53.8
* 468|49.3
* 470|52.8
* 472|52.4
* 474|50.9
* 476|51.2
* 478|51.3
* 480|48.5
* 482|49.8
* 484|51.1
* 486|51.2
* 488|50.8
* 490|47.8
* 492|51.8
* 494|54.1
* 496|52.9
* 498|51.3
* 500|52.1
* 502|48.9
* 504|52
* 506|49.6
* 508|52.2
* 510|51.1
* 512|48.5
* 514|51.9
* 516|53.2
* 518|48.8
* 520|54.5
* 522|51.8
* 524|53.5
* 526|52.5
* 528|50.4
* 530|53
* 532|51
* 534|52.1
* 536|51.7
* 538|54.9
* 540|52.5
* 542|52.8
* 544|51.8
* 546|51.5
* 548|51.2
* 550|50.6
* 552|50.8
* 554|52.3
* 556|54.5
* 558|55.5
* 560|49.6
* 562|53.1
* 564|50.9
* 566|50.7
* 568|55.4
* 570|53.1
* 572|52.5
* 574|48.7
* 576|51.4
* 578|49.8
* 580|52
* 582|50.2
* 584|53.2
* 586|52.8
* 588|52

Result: 1.4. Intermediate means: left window 54.6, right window 52.1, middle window 51.5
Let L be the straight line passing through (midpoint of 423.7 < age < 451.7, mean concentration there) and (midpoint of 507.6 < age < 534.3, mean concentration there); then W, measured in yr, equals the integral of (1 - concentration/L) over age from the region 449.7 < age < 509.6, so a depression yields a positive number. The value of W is 1.7 yr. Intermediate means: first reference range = 53.6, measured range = 51.1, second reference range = 51.7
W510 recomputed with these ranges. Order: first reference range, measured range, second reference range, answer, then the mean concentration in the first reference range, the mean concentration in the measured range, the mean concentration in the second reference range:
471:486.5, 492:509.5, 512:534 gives -0.10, 50.8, 51.6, 51.9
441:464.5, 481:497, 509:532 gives 0.36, 53.1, 51.2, 51.7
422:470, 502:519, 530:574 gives 0.50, 52.5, 50.8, 52.2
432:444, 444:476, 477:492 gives -0.47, 52.9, 52.4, 50.2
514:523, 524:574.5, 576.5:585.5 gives -0.45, 52.1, 52.2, 51.4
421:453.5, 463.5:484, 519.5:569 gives 0.76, 53.2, 50.9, 52.3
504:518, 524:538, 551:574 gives -0.16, 51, 52.1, 52.4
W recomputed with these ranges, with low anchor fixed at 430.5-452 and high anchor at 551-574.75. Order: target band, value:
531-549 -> 0.1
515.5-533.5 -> 0.3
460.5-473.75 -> 0.5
